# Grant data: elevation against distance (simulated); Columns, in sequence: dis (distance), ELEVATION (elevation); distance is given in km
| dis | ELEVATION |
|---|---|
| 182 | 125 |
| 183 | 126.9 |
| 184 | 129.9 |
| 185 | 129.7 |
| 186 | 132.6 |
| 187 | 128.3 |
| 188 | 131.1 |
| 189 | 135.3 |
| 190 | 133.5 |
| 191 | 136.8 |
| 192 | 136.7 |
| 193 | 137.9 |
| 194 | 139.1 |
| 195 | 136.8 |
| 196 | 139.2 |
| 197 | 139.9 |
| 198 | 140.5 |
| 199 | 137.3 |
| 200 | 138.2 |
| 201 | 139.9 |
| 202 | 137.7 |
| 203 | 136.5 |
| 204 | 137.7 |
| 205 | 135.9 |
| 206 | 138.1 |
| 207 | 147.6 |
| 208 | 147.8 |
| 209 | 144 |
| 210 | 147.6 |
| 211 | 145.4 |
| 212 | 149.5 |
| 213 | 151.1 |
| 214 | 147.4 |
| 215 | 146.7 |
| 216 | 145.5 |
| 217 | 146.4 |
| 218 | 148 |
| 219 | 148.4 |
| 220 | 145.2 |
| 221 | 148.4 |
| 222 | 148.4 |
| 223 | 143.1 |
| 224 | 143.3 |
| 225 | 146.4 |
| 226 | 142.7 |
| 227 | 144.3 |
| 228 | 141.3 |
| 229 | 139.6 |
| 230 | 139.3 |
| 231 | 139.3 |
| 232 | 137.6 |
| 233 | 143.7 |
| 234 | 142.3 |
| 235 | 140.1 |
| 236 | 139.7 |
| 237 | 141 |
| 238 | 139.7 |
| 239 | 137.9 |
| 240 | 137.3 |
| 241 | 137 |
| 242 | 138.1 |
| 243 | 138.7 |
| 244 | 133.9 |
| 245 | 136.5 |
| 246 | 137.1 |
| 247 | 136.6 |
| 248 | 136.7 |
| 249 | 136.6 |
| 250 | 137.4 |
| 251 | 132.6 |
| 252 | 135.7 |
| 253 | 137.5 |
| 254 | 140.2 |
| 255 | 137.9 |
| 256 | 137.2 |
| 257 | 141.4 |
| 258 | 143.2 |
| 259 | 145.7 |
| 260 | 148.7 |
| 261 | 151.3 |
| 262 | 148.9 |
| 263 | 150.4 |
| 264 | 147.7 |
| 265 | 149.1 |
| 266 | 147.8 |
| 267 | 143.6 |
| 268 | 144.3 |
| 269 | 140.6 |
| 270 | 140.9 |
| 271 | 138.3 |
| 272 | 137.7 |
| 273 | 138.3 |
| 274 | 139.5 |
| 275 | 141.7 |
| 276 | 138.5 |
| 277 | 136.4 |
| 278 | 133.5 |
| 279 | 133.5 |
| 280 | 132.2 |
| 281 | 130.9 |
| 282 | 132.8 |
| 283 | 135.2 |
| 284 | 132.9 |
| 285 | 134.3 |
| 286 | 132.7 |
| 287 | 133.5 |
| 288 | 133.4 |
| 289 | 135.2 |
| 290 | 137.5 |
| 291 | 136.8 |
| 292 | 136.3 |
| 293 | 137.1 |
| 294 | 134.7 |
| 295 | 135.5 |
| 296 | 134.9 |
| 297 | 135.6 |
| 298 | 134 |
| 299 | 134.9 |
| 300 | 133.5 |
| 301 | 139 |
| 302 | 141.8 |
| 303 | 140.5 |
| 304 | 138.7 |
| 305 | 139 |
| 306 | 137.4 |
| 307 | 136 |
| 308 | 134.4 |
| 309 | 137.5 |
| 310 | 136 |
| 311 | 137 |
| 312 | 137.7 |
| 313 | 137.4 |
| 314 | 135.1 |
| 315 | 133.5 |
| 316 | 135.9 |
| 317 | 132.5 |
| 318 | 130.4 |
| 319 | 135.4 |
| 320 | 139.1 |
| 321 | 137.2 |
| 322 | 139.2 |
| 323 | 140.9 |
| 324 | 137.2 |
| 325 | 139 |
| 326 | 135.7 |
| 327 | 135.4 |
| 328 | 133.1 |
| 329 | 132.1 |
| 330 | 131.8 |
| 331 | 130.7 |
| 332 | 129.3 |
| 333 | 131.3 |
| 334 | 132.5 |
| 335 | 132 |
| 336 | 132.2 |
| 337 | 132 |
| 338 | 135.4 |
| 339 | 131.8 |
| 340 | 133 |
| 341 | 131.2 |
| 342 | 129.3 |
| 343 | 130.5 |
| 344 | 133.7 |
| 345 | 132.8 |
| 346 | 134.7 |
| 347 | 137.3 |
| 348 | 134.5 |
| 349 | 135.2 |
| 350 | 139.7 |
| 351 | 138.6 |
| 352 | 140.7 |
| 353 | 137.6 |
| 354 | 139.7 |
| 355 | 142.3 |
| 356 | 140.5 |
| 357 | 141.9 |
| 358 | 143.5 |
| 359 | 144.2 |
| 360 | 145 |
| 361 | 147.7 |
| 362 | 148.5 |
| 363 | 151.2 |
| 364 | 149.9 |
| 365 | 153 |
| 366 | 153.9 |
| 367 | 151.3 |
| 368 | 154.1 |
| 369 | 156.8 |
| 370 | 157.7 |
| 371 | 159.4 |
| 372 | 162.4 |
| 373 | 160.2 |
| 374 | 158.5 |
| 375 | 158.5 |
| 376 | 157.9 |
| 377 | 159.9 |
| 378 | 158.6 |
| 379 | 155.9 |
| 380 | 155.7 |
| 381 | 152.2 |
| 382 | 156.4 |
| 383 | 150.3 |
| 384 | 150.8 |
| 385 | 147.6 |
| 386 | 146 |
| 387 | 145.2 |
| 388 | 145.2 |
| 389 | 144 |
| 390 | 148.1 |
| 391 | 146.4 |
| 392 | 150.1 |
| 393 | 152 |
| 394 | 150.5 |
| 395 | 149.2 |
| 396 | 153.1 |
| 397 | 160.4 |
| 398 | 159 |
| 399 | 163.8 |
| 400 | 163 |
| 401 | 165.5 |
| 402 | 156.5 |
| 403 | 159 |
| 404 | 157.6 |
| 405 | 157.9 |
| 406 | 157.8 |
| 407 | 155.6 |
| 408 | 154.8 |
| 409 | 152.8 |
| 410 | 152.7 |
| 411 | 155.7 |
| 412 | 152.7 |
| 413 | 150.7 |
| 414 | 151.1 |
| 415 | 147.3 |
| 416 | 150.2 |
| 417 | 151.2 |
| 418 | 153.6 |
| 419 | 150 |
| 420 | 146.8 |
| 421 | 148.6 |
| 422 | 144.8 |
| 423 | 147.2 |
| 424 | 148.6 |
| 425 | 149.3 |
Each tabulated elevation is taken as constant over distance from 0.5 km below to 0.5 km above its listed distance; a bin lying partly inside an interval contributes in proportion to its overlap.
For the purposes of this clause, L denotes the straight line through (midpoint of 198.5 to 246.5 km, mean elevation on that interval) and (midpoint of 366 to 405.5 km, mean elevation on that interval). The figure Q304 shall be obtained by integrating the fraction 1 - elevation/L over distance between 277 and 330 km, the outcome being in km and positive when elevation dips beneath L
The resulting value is 4.5 km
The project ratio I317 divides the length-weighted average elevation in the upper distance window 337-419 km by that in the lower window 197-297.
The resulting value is 1.06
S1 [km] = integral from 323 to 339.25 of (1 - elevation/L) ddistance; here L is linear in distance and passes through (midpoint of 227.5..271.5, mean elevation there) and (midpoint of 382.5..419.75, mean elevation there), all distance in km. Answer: 1.5 km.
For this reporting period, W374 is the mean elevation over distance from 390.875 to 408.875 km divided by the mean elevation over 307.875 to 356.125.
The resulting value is 1.2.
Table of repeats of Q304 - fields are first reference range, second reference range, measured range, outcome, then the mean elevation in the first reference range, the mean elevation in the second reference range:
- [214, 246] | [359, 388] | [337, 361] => 2.26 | 142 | 153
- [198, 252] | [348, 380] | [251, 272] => 0.07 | 141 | 150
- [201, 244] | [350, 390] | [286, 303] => 1.21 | 143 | 150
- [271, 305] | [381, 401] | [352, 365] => 0.21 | 136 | 152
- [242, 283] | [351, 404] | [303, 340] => 2.75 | 140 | 152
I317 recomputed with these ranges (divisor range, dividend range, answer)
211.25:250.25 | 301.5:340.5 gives 0.95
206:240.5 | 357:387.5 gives 1.06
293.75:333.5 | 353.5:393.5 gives 1.11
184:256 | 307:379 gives 1.01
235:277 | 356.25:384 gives 1.09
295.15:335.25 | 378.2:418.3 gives 1.13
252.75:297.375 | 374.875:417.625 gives 1.11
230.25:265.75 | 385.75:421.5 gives 1.09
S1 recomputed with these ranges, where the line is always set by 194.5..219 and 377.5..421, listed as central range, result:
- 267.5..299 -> 2.32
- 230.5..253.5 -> 1.07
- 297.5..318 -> 1.62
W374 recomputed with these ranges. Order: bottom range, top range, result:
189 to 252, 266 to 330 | 0.97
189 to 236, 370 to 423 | 1.08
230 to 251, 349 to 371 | 1.06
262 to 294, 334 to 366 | 1.00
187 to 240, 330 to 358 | 0.95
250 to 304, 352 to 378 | 1.09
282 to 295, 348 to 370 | 1.08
